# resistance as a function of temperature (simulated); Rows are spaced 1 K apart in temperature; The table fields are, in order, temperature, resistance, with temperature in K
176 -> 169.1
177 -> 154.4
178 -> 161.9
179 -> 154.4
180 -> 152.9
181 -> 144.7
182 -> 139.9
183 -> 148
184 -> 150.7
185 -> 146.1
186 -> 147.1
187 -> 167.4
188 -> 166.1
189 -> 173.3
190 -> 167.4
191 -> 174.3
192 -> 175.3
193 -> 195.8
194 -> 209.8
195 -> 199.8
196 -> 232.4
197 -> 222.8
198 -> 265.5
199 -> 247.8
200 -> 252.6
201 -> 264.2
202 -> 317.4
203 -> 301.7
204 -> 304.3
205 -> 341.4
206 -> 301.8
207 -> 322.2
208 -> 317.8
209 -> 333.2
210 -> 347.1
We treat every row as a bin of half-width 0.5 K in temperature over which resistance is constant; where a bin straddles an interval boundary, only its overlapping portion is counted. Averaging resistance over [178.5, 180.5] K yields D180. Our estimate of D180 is 154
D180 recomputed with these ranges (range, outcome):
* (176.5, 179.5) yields 157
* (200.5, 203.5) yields 294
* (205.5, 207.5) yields 312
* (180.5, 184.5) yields 146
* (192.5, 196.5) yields 209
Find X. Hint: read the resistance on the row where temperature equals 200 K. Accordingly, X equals 252.6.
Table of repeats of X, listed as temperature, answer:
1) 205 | 341.4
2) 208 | 317.8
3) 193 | 195.8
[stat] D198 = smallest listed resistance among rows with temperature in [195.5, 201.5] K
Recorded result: 222.8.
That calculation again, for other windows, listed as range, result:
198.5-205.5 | 247.8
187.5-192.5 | 166.1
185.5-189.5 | 147.1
